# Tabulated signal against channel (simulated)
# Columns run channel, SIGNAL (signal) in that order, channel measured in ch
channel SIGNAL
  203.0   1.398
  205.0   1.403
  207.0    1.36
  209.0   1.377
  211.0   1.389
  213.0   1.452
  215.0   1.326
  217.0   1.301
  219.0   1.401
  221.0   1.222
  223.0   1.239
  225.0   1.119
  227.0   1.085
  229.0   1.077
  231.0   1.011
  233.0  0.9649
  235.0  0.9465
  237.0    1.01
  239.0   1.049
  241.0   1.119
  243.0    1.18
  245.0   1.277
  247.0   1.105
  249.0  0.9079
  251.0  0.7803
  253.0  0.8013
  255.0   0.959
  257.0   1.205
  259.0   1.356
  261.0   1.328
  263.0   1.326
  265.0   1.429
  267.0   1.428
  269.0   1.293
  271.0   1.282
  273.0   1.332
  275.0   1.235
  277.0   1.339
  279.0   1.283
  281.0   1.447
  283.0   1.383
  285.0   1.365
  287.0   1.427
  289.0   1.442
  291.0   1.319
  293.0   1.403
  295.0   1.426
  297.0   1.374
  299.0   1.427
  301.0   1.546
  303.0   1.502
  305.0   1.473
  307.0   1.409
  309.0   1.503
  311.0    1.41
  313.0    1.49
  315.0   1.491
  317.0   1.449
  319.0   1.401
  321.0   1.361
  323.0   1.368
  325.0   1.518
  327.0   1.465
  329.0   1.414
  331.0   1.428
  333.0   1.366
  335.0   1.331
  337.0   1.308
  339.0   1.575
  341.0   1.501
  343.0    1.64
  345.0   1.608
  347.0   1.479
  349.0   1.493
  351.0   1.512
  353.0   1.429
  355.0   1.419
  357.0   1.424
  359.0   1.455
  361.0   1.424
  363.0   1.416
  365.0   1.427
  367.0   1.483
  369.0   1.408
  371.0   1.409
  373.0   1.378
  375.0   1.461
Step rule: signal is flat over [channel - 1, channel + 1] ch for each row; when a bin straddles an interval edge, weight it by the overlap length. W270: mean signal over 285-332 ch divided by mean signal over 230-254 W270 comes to 1.42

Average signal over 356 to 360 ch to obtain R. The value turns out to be 1.44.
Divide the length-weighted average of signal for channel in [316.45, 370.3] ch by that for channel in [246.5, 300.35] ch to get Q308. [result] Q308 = 1.1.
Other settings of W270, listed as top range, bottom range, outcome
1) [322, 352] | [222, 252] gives 1.39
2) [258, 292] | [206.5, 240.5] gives 1.14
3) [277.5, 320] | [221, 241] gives 1.34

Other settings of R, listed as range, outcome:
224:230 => 1.09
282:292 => 1.39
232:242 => 1.02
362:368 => 1.44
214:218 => 1.31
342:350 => 1.56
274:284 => 1.34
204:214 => 1.4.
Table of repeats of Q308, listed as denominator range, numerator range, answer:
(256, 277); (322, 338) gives 1.06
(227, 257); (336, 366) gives 1.44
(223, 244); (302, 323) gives 1.36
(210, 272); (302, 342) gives 1.23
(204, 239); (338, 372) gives 1.22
